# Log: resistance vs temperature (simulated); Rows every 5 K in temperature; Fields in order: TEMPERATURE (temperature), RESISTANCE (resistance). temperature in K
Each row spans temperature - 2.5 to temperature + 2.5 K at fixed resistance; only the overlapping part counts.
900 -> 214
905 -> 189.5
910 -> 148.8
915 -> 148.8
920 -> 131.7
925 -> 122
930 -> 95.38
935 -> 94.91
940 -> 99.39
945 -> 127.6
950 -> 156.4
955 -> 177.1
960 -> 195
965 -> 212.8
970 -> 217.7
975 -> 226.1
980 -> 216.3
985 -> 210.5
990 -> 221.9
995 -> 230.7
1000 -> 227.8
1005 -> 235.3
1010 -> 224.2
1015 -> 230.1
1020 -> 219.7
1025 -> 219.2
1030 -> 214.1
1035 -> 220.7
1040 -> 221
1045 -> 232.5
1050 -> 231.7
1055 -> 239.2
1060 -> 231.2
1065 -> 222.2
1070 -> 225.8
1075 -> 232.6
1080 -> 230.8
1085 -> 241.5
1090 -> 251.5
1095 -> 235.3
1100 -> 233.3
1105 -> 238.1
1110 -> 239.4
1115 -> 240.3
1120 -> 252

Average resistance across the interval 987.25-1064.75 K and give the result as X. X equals 226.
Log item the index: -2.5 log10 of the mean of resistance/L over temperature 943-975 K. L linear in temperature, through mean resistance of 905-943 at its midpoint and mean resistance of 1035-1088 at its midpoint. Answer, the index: -0.21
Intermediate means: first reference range 125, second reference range 231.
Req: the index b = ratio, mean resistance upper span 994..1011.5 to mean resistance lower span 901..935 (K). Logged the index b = 1.65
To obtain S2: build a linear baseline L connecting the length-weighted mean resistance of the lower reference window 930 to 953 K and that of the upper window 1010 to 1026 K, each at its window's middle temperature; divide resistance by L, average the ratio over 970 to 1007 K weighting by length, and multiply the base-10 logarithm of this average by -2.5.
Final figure -0.22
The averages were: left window 118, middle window 224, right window 224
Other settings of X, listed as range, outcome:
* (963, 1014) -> 223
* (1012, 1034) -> 221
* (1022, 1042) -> 219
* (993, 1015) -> 230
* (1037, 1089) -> 231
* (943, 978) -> 189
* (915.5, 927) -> 131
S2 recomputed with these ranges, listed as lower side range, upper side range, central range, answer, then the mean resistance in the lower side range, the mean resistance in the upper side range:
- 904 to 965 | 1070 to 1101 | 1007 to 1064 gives -0.10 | 142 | 237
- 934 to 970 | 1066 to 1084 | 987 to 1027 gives -0.19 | 159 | 230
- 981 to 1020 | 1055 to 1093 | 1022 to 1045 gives 0.04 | 225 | 234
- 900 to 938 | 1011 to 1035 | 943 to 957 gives 0.06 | 138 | 221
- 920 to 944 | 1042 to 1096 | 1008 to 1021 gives -0.22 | 107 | 234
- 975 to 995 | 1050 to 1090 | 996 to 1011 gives -0.04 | 219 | 233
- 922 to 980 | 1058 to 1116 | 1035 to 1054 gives -0.08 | 159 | 235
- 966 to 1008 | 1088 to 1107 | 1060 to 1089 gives 0.02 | 223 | 239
